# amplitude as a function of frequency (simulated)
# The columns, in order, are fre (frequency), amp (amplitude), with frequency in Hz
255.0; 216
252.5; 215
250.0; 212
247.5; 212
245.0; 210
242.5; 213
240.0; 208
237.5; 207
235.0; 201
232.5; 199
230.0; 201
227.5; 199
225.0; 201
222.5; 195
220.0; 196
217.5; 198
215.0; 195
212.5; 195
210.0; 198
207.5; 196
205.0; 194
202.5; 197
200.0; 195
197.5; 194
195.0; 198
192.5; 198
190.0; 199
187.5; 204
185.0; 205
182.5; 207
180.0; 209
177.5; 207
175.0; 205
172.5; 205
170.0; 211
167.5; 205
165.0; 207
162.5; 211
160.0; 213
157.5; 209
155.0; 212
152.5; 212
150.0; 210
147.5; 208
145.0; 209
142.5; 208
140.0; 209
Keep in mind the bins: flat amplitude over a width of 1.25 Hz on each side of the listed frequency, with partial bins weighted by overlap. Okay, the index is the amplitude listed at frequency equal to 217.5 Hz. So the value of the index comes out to 198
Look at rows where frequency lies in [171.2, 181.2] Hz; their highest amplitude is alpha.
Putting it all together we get 209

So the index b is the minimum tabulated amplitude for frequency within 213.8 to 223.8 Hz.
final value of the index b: 195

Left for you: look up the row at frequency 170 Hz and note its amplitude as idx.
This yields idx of 211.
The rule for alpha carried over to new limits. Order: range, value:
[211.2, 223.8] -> 198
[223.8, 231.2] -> 201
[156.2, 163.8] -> 213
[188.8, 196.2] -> 199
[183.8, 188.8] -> 205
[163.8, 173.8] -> 211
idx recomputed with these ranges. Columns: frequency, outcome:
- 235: 201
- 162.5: 211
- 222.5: 195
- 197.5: 194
